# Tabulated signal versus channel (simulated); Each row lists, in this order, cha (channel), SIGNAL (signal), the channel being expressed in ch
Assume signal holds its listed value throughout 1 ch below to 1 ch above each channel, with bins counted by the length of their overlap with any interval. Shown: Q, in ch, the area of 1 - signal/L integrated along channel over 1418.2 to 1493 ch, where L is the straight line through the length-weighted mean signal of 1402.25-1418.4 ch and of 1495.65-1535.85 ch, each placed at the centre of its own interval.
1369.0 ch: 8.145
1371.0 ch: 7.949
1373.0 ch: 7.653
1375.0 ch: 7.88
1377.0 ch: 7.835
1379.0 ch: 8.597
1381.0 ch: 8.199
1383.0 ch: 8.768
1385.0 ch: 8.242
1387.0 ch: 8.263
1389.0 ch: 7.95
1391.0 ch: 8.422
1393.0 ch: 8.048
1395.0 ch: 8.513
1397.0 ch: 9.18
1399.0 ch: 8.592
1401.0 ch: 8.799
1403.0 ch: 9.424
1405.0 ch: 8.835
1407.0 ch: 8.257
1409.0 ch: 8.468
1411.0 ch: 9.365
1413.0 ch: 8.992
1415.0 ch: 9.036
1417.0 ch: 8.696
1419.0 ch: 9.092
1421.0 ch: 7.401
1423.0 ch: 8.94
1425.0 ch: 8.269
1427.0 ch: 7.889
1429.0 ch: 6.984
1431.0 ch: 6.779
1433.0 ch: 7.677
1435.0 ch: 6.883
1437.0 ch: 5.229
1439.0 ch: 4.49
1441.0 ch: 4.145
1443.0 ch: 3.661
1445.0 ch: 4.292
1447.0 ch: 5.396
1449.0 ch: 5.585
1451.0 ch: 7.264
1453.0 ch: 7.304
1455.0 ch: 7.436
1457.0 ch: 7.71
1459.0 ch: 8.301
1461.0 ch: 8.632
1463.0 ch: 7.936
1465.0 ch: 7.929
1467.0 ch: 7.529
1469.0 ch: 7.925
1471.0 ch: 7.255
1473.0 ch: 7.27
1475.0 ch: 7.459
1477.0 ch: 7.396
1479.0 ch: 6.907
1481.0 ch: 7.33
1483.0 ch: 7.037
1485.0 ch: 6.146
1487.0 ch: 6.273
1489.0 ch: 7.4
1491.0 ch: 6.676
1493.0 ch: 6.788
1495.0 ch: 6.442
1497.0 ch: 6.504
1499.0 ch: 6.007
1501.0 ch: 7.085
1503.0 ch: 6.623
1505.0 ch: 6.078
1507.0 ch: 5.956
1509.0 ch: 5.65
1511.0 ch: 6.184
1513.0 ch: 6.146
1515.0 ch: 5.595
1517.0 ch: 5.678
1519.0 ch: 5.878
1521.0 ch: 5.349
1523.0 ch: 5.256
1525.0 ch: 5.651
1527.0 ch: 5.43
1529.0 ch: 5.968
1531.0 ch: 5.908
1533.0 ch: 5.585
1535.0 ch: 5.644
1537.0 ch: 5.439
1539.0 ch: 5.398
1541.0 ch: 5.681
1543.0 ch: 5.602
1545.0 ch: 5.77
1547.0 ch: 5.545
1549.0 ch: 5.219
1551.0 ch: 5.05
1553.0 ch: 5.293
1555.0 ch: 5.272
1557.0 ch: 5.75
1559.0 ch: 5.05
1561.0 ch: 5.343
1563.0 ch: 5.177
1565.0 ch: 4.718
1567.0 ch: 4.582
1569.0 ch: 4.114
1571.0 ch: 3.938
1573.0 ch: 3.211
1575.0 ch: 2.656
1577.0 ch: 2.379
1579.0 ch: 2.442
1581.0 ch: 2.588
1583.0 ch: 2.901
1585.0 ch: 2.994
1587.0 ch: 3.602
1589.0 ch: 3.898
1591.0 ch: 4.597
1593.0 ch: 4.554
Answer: 5.9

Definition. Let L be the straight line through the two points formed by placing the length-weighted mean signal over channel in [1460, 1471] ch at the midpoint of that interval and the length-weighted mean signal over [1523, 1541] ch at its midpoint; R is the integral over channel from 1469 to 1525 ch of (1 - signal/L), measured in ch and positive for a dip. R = 3.0 ch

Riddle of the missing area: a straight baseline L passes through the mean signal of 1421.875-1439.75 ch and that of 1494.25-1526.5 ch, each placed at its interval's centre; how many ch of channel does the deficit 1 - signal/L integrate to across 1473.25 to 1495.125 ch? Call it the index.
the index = -2.0 ch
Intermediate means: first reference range 7.05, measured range 6.93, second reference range 5.99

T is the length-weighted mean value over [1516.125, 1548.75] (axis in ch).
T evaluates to 5.6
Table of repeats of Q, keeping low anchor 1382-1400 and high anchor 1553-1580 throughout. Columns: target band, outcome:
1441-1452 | 3.03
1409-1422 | -1.46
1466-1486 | -2.54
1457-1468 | -2.12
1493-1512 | -1.75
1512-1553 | -4.35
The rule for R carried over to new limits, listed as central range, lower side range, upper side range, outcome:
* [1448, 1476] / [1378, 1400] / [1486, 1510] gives -1.7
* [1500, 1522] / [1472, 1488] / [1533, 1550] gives 0.8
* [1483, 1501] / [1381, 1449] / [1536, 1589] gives -1.9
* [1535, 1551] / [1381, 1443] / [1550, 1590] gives -2.7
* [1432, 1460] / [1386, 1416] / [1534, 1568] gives 5.7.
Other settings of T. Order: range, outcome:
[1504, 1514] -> 6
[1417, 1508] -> 6.89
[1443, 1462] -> 6.71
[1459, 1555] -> 6.34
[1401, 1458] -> 7.29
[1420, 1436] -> 7.6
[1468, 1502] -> 6.94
